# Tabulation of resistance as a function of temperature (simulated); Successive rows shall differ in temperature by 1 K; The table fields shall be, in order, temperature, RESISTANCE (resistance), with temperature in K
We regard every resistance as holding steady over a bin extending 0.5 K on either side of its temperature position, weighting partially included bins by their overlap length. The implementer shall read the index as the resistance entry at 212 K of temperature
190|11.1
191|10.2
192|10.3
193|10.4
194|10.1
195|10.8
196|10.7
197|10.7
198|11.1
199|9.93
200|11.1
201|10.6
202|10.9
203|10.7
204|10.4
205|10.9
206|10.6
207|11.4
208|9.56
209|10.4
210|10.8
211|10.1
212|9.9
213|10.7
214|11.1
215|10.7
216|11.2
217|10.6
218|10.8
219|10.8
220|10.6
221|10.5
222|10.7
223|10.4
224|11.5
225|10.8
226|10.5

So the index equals 9.9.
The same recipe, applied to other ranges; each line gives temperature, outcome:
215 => 10.7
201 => 10.6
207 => 11.4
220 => 10.6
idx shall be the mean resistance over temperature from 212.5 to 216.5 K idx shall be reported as 10.9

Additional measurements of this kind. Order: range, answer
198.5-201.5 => 10.5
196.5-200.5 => 10.7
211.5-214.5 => 10.6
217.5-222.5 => 10.7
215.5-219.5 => 10.8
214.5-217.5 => 10.8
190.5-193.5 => 10.3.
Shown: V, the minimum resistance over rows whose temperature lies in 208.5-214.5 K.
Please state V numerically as 9.9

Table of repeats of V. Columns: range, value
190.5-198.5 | 10.1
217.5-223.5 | 10.4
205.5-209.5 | 9.56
